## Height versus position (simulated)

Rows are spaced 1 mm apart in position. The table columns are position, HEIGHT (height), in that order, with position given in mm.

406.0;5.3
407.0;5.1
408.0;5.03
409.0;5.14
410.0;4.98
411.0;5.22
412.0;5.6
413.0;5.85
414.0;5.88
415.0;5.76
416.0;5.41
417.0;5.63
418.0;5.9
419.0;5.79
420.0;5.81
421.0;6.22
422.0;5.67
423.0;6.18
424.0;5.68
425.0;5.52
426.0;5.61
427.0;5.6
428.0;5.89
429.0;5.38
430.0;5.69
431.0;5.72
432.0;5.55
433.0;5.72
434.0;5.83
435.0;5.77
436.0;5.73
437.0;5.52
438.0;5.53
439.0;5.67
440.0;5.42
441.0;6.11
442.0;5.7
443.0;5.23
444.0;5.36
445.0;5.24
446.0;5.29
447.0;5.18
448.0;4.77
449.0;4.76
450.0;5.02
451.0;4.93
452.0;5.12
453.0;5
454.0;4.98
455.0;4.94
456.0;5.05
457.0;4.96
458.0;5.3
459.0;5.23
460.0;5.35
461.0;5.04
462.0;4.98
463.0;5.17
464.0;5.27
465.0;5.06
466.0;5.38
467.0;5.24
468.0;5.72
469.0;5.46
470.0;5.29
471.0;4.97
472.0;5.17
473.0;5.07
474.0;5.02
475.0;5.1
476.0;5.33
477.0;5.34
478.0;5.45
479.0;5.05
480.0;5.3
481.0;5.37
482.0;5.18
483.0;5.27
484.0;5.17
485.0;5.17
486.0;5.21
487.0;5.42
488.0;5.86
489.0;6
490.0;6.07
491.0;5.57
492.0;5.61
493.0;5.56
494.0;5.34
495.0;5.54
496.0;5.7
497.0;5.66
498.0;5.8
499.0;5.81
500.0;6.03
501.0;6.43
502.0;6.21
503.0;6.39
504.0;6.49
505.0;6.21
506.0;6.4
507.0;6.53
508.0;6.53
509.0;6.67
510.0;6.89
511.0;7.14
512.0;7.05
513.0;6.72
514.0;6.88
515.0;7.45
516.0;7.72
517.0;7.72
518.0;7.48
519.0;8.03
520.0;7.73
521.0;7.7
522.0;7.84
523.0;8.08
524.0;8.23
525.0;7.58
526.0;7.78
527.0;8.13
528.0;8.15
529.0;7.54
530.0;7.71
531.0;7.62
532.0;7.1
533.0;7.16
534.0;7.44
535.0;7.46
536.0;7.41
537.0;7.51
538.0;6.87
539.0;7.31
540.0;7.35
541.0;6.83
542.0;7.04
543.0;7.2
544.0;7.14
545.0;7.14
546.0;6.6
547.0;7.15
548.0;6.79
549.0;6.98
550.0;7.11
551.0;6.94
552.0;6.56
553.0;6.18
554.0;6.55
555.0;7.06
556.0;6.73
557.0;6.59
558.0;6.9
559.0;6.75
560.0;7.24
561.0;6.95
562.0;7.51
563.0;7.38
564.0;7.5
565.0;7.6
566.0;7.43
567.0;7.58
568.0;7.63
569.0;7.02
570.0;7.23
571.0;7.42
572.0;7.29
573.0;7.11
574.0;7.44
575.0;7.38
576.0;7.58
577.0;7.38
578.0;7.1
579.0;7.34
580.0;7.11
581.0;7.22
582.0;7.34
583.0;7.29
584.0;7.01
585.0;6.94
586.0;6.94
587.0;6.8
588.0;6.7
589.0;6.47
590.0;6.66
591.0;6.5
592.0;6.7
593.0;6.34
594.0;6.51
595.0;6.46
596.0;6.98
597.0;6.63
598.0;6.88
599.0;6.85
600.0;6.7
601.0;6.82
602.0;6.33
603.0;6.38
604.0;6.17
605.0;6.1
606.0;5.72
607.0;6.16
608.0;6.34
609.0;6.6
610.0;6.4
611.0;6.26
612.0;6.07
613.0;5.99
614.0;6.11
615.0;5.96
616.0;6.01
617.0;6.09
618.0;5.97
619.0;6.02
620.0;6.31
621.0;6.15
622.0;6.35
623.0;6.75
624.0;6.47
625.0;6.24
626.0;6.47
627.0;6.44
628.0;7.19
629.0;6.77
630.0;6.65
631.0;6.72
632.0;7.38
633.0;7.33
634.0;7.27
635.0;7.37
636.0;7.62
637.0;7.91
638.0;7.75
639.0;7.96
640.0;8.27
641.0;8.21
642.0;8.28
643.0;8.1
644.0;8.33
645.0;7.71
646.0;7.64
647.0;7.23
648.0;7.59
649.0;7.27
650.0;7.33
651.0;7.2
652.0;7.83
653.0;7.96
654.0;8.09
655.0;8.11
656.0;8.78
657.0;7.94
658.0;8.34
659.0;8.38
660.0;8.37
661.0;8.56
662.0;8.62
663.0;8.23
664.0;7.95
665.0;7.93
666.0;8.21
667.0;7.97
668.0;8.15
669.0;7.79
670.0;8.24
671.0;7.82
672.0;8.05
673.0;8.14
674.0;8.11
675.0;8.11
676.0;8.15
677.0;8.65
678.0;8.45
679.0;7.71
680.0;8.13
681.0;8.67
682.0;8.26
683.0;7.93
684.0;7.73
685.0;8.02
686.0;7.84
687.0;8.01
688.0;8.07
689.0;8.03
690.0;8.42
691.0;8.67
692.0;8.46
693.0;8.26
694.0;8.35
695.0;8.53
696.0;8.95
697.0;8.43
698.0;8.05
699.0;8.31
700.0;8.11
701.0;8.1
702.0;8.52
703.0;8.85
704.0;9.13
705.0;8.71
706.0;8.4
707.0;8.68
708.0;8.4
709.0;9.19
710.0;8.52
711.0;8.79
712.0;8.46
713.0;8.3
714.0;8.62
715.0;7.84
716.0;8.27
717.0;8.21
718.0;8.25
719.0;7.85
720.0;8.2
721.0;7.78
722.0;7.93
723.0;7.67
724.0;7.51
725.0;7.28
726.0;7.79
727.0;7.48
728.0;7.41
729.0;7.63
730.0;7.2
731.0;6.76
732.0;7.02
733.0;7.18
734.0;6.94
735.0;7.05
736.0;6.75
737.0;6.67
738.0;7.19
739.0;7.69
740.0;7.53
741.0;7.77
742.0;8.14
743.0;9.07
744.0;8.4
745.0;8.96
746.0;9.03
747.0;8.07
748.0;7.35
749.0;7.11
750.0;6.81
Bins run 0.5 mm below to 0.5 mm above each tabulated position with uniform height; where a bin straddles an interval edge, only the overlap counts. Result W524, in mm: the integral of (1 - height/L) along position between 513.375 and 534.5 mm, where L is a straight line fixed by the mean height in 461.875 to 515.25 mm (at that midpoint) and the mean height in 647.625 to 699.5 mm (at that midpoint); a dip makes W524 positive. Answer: -5.0 mm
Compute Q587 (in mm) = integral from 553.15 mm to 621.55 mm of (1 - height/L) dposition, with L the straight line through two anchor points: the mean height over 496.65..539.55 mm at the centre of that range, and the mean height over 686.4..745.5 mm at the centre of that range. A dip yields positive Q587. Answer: 6.2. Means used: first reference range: 7.14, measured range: 6.77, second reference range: 8.05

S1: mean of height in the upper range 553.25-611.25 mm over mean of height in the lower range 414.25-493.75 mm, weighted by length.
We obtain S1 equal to 1.27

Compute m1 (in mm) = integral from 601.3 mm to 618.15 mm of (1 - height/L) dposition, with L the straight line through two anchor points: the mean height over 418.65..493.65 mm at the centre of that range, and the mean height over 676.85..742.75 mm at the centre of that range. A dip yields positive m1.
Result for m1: 1.98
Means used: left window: 5.4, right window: 8.03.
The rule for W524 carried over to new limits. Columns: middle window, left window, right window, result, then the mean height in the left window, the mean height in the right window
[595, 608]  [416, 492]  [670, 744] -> 0.9 mm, 5.4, 8.05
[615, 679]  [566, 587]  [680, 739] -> 0.9 mm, 7.26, 8.03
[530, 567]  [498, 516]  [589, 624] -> -3.5 mm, 6.59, 6.36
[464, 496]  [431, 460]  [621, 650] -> 1.8 mm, 5.33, 7.31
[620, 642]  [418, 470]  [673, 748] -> 0.5 mm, 5.42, 8.07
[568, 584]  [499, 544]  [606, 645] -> -0.6 mm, 7.2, 6.85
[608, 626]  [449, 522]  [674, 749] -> 2.2 mm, 5.81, 8.06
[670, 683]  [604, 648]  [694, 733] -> -1.0 mm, 6.85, 8.13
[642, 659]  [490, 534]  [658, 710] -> 0.3 mm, 6.88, 8.29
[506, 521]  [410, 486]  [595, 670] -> -2.8 mm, 5.39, 7.18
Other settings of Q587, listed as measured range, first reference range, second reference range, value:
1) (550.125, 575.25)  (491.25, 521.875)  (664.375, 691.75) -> -0.1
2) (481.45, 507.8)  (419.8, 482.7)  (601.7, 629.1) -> -0.9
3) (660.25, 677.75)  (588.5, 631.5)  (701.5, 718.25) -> -1.1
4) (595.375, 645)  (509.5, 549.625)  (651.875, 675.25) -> 7.1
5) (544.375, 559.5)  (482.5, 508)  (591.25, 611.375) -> -1.6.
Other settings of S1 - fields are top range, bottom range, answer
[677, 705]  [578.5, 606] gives 1.24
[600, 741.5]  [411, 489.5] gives 1.41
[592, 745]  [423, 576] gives 1.21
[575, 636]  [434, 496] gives 1.25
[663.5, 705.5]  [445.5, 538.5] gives 1.35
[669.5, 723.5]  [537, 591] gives 1.17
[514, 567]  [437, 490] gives 1.39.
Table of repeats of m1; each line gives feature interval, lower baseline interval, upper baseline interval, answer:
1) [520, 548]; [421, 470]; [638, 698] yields -4.2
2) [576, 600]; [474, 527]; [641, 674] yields 1.2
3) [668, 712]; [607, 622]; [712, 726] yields -4.9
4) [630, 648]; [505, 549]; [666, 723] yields 0.6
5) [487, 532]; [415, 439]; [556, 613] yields -3.3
